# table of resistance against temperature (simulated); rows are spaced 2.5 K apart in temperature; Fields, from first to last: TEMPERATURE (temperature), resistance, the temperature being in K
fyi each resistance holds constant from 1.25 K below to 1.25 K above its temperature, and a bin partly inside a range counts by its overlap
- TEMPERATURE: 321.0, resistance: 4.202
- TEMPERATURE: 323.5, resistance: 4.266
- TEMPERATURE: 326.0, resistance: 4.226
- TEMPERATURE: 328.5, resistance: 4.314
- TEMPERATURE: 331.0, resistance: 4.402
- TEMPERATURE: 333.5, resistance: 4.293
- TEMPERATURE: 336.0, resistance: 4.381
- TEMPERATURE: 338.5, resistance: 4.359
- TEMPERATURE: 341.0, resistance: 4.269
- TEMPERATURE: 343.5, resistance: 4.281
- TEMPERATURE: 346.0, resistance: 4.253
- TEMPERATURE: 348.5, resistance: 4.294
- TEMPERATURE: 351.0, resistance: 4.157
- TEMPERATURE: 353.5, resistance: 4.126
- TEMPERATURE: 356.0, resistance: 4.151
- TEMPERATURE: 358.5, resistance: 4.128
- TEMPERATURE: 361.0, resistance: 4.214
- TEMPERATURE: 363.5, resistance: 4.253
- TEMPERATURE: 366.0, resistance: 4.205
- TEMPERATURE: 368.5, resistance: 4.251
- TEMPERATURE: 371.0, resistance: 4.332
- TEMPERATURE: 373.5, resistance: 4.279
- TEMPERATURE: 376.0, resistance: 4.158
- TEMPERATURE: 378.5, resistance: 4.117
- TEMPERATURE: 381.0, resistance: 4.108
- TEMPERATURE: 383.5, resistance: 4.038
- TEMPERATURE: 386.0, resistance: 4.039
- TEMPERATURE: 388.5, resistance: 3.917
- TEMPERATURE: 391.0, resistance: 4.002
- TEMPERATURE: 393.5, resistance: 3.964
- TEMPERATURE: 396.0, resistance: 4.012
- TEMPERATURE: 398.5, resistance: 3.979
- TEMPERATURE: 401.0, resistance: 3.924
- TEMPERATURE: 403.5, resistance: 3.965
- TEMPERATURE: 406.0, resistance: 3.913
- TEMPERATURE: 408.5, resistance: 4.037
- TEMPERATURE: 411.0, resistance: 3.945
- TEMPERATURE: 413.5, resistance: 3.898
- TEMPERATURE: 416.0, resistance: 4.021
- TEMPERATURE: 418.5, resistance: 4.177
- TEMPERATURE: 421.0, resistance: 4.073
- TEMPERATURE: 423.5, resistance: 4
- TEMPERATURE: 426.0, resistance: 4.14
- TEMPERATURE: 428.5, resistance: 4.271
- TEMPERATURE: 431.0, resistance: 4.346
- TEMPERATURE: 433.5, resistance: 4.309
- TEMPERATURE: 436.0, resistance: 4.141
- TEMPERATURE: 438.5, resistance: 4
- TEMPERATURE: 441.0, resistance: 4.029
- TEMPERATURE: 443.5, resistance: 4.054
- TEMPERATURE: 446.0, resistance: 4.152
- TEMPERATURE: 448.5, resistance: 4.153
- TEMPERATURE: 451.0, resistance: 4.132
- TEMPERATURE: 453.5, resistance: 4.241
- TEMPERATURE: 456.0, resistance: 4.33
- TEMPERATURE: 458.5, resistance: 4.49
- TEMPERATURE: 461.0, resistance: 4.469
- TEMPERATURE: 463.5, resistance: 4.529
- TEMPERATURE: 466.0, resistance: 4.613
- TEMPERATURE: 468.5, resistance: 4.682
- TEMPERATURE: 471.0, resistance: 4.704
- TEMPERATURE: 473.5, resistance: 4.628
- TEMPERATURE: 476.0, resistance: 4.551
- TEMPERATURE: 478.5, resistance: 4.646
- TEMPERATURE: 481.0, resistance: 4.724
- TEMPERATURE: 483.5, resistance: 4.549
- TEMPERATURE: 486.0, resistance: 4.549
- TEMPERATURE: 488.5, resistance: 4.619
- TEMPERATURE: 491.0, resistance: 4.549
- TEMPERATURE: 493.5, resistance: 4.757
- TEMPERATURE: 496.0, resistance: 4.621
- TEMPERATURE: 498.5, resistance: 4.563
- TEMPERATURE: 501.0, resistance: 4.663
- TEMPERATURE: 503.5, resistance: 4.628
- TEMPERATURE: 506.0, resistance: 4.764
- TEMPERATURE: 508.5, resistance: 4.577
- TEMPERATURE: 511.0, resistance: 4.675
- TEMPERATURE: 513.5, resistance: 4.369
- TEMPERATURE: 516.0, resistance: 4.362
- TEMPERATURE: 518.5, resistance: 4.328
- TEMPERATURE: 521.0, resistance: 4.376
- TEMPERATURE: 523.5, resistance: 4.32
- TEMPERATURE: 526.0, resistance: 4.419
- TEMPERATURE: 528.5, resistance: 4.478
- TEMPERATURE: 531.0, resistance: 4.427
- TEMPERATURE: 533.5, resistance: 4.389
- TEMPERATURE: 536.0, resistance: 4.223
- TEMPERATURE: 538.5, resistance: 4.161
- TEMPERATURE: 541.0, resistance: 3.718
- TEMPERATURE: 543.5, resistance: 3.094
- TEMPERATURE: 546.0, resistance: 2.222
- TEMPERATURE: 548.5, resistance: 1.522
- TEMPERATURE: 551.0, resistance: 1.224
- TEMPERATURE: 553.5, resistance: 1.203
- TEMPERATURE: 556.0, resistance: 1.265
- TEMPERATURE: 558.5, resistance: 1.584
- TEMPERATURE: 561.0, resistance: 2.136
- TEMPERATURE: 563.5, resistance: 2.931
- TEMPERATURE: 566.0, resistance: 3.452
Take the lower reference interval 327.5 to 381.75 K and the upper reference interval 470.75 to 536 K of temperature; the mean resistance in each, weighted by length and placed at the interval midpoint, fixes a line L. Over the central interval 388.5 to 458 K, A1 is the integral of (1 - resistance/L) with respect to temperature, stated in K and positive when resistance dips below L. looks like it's 4.71 K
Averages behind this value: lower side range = 4.24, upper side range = 4.54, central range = 4.08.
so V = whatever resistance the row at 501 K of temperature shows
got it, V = 4.663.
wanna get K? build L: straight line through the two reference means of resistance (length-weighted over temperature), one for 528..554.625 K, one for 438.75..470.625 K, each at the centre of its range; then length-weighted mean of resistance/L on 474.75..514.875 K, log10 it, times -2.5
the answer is -0.22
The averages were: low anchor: 4.32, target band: 4.61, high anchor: 3.12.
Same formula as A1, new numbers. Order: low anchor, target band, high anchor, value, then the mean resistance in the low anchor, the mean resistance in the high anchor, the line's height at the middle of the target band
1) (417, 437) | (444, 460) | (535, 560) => -1.8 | 4.18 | 2.4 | 3.81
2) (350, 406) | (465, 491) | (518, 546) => -3.4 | 4.1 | 4.08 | 4.09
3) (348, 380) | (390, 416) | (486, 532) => 2.0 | 4.2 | 4.53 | 4.29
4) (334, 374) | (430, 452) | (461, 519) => 1.6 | 4.25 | 4.59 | 4.47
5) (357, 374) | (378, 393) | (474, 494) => 0.9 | 4.23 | 4.61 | 4.3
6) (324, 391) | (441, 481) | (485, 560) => -4.7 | 4.21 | 3.81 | 3.96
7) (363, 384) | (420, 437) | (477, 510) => 0.8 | 4.2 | 4.63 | 4.4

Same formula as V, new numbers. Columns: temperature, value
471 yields 4.704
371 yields 4.332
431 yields 4.346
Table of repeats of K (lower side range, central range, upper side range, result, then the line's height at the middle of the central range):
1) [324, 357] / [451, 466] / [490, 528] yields 0.012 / 4.45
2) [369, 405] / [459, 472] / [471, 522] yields -0.038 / 4.43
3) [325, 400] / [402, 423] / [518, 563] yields -0.031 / 3.89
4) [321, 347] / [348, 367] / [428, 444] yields 0.021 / 4.27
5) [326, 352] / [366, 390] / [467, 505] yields 0.063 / 4.39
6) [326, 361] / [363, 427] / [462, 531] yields 0.076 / 4.36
